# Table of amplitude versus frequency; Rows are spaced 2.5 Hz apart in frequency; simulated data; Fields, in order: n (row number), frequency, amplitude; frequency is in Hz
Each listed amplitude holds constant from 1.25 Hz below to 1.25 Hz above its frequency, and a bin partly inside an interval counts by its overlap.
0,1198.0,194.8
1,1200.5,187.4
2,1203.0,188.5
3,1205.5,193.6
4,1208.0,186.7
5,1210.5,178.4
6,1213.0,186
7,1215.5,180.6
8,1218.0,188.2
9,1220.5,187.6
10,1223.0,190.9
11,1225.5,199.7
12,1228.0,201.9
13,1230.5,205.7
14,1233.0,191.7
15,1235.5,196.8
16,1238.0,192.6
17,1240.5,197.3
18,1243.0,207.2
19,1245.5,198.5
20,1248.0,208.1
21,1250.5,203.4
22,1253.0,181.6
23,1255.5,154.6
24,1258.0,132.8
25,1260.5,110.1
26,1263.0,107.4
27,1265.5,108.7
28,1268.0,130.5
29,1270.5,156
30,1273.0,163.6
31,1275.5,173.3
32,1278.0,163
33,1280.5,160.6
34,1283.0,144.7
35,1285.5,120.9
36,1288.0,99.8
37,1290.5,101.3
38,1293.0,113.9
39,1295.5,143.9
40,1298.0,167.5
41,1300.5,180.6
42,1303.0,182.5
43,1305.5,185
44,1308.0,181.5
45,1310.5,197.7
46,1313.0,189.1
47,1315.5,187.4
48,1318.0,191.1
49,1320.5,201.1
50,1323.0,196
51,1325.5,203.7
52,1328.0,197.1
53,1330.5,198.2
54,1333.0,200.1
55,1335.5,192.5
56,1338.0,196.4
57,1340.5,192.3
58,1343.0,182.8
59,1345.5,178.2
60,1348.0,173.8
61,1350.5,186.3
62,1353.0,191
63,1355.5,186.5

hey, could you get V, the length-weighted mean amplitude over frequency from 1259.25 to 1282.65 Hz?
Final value 142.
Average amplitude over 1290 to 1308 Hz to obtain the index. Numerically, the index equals 158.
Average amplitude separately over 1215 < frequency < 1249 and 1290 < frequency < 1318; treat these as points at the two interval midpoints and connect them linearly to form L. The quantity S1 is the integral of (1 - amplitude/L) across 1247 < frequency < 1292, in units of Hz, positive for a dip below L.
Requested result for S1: 9.3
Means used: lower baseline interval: 196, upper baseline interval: 169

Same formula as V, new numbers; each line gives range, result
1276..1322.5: 162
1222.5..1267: 177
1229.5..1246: 198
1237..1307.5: 157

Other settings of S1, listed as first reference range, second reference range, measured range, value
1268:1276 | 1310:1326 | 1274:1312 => 4.4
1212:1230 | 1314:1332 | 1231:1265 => 3.2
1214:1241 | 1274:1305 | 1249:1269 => 3.4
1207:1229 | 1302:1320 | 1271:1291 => 4.8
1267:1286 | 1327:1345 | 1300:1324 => -1.7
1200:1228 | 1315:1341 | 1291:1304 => 2.7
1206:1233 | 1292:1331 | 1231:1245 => -0.6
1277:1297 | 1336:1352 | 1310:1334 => -4.6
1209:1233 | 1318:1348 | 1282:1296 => 5.3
